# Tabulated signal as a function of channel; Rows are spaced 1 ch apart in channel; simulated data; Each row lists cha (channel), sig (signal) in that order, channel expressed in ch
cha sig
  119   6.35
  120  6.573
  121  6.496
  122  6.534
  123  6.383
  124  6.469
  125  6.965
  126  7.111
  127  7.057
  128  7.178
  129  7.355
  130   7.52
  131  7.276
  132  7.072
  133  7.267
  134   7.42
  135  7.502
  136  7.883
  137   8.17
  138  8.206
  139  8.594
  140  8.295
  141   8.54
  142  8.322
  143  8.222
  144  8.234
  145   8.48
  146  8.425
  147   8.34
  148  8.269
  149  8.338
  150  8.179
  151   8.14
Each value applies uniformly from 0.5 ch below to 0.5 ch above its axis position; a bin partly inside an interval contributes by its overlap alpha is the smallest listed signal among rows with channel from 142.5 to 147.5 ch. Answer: 8.222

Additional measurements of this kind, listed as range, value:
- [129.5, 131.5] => 7.276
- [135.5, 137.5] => 7.883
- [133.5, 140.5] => 7.42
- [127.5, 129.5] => 7.178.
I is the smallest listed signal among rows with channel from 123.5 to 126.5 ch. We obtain 6.469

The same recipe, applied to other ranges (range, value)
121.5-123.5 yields 6.383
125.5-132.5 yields 7.057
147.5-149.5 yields 8.269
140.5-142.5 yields 8.322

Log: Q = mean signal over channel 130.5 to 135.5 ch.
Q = 7.31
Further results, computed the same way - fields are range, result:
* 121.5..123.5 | 6.46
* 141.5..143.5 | 8.27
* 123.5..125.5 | 6.72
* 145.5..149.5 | 8.34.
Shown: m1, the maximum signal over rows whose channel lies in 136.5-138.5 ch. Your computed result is 8.206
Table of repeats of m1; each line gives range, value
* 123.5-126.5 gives 7.111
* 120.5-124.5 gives 6.534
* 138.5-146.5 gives 8.594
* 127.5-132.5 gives 7.52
